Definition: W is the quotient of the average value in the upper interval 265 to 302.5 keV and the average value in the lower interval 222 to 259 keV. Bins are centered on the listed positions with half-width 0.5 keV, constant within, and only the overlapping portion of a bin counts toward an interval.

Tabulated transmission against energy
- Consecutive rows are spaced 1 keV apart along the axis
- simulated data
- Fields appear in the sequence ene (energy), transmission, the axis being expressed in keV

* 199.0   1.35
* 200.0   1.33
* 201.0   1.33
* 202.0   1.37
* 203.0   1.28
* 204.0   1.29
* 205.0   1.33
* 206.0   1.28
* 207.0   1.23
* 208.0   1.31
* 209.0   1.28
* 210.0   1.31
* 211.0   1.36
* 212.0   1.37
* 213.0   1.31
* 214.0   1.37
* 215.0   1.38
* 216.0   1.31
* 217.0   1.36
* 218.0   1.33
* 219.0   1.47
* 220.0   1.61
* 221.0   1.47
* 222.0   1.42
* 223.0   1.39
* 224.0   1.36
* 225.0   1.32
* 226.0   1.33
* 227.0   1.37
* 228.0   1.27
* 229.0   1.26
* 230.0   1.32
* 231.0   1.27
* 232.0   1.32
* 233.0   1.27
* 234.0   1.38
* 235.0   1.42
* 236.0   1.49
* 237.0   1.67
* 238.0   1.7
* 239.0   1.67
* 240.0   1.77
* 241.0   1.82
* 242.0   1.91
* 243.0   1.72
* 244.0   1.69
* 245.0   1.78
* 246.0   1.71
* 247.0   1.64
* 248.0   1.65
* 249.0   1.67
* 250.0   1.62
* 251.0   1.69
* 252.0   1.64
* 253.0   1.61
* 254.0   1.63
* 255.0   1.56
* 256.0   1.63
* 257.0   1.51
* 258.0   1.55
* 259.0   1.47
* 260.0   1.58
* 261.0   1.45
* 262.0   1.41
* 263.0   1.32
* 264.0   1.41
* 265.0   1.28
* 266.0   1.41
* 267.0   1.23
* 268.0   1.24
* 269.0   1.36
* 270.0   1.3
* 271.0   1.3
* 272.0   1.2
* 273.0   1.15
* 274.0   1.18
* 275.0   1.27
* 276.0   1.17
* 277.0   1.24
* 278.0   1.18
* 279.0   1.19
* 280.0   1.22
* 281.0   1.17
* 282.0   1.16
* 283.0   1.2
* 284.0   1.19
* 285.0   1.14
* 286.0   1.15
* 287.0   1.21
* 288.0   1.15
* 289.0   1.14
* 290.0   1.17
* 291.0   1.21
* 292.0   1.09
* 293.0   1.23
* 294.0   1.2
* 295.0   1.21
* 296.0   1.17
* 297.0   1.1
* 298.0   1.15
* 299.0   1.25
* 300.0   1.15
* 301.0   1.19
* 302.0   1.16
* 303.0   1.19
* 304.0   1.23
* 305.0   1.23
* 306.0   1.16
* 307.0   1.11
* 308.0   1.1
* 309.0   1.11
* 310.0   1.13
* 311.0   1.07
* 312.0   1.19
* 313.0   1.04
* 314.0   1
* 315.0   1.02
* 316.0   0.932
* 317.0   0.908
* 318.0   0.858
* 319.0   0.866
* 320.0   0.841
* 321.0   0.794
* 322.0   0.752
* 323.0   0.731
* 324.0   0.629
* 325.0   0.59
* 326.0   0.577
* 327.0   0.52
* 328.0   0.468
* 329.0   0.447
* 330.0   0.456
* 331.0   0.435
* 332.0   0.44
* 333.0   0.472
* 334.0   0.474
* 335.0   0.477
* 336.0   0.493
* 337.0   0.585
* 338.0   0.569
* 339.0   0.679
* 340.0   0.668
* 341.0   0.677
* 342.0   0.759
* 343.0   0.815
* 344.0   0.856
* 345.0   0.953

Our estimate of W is 0.8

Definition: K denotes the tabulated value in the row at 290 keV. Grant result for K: 1.17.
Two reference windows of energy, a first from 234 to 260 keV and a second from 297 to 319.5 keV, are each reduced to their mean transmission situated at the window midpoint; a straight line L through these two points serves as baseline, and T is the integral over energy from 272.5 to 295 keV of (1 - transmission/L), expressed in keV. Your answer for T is 2.2 keV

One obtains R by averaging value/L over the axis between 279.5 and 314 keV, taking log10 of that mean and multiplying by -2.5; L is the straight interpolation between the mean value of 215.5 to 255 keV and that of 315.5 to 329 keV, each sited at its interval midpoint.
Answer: -0.22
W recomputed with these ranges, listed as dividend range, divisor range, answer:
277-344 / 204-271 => 0.64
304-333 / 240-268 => 0.53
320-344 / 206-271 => 0.41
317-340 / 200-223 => 0.45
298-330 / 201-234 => 0.70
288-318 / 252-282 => 0.83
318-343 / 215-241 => 0.43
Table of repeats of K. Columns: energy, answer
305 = 1.23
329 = 0.447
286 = 1.15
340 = 0.668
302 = 1.16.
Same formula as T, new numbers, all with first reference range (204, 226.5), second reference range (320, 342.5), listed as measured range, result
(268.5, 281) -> -3.5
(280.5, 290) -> -3.0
